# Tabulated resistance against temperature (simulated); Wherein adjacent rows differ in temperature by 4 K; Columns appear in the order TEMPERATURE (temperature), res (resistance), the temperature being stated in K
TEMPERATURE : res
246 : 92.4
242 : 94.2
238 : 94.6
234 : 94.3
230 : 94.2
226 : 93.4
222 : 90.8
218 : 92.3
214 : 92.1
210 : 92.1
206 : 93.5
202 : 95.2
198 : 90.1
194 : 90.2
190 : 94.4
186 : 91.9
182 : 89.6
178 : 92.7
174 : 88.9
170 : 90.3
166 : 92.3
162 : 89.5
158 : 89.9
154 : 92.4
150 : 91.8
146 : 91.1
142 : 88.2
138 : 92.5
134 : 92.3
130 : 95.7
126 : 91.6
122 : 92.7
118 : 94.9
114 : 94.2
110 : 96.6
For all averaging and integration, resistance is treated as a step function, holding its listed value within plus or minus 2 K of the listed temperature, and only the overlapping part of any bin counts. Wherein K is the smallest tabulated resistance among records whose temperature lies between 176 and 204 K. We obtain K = 89.6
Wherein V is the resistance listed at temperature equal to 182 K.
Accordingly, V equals 89.6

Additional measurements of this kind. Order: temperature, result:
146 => 91.1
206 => 93.5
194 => 90.2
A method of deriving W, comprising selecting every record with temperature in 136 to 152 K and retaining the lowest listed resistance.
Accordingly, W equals 88.2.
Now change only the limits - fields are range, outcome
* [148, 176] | 88.9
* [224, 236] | 93.4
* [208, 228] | 90.8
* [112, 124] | 92.7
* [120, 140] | 91.6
